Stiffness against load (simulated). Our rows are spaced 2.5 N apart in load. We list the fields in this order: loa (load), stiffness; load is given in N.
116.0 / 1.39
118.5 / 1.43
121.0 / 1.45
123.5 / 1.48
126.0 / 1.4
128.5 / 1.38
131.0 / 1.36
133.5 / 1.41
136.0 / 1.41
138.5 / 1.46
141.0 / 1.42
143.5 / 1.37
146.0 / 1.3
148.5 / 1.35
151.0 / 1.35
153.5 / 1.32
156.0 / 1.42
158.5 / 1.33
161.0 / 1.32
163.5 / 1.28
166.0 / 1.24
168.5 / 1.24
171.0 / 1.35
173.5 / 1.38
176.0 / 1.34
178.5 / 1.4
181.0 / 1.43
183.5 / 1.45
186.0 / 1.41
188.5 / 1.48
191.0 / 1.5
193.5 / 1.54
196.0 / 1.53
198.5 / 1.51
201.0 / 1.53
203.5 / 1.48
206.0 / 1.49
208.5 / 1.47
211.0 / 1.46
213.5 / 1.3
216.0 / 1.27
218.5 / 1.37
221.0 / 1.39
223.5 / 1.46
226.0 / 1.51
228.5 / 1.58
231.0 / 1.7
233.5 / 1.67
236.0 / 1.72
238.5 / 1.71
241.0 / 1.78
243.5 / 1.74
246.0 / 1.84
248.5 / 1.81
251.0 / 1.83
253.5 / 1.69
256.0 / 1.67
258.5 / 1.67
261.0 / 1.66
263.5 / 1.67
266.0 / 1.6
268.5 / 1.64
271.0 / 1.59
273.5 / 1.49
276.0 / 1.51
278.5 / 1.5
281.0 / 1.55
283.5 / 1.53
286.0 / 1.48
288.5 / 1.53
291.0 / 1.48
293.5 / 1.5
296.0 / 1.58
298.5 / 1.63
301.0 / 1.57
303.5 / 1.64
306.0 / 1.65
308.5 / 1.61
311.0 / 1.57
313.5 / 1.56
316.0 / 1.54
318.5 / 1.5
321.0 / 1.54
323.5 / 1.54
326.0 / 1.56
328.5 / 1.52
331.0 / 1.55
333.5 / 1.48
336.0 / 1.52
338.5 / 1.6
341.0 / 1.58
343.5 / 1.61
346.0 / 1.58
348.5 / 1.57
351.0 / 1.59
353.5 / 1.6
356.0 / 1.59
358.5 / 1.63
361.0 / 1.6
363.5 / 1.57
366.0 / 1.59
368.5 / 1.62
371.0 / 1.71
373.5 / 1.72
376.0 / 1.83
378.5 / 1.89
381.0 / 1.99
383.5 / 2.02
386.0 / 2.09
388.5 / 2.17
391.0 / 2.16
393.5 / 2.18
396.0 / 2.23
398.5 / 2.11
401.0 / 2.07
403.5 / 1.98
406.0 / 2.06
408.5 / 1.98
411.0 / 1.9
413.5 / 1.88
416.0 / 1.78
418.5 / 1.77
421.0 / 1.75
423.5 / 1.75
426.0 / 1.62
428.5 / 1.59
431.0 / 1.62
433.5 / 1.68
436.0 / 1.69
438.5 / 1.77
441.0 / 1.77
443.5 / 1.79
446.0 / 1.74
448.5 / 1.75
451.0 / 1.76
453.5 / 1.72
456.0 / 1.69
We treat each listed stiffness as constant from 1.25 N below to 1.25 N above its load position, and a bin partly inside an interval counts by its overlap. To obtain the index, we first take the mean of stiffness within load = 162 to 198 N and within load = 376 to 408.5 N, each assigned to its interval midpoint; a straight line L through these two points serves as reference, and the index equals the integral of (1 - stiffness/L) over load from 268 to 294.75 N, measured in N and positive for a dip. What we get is 3.0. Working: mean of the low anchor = 1.4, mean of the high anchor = 2.07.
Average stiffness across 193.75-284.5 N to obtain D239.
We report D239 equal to 1.58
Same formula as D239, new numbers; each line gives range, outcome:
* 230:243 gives 1.72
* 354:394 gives 1.82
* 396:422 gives 1.94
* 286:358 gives 1.56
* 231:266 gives 1.72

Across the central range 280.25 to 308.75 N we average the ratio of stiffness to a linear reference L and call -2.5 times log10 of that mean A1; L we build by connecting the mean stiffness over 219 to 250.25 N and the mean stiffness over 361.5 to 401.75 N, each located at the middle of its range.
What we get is 0.134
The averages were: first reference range 1.65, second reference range 1.93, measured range 1.56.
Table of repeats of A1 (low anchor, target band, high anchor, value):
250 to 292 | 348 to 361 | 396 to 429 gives 0.11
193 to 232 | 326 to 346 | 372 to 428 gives 0.15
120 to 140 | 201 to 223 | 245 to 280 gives 0.11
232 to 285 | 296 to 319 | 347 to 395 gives 0.09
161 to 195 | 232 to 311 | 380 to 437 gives -0.02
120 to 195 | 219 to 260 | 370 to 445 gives -0.08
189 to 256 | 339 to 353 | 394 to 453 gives 0.09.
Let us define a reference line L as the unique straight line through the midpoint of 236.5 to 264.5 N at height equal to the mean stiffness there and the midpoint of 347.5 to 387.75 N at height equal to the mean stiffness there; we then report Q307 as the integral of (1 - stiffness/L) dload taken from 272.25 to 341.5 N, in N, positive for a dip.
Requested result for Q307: 7.5 N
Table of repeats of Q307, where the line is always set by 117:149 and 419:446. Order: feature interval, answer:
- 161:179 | 1.6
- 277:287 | 0.2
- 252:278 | -1.4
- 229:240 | -1.4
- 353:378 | -0.2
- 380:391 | -2.8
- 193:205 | -0.4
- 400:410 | -2.0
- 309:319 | 0.2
